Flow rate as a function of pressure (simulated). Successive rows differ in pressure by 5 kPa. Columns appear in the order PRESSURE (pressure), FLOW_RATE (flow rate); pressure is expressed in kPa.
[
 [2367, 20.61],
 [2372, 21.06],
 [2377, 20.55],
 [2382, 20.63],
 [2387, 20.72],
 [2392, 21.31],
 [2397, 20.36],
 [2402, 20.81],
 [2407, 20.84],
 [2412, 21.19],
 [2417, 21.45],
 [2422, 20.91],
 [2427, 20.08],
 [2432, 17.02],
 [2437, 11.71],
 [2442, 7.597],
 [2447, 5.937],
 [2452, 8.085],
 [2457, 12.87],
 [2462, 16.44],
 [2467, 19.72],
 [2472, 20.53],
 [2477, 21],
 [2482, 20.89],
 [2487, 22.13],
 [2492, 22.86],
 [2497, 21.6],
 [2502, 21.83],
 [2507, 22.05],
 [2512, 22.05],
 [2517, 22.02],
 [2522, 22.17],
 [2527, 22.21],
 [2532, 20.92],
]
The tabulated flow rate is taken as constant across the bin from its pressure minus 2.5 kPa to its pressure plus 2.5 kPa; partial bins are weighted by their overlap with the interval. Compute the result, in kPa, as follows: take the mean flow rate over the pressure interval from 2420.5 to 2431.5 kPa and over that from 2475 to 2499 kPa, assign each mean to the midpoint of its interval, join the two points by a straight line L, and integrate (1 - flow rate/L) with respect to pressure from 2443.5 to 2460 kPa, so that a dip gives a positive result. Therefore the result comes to 9.2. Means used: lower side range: 19.8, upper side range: 21.7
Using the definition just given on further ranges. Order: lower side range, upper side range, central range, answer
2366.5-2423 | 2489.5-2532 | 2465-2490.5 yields 0.88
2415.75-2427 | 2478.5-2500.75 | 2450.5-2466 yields 5.77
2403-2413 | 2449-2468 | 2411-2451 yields 6.35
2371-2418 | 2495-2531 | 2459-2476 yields 2.08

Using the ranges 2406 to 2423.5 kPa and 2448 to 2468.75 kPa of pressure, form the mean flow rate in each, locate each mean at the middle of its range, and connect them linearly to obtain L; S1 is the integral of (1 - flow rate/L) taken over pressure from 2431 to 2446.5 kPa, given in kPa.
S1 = 5.7 kPa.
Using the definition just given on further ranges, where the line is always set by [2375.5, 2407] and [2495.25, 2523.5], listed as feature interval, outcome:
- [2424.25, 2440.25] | 3.95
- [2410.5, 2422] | -0.13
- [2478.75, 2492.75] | -0.05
